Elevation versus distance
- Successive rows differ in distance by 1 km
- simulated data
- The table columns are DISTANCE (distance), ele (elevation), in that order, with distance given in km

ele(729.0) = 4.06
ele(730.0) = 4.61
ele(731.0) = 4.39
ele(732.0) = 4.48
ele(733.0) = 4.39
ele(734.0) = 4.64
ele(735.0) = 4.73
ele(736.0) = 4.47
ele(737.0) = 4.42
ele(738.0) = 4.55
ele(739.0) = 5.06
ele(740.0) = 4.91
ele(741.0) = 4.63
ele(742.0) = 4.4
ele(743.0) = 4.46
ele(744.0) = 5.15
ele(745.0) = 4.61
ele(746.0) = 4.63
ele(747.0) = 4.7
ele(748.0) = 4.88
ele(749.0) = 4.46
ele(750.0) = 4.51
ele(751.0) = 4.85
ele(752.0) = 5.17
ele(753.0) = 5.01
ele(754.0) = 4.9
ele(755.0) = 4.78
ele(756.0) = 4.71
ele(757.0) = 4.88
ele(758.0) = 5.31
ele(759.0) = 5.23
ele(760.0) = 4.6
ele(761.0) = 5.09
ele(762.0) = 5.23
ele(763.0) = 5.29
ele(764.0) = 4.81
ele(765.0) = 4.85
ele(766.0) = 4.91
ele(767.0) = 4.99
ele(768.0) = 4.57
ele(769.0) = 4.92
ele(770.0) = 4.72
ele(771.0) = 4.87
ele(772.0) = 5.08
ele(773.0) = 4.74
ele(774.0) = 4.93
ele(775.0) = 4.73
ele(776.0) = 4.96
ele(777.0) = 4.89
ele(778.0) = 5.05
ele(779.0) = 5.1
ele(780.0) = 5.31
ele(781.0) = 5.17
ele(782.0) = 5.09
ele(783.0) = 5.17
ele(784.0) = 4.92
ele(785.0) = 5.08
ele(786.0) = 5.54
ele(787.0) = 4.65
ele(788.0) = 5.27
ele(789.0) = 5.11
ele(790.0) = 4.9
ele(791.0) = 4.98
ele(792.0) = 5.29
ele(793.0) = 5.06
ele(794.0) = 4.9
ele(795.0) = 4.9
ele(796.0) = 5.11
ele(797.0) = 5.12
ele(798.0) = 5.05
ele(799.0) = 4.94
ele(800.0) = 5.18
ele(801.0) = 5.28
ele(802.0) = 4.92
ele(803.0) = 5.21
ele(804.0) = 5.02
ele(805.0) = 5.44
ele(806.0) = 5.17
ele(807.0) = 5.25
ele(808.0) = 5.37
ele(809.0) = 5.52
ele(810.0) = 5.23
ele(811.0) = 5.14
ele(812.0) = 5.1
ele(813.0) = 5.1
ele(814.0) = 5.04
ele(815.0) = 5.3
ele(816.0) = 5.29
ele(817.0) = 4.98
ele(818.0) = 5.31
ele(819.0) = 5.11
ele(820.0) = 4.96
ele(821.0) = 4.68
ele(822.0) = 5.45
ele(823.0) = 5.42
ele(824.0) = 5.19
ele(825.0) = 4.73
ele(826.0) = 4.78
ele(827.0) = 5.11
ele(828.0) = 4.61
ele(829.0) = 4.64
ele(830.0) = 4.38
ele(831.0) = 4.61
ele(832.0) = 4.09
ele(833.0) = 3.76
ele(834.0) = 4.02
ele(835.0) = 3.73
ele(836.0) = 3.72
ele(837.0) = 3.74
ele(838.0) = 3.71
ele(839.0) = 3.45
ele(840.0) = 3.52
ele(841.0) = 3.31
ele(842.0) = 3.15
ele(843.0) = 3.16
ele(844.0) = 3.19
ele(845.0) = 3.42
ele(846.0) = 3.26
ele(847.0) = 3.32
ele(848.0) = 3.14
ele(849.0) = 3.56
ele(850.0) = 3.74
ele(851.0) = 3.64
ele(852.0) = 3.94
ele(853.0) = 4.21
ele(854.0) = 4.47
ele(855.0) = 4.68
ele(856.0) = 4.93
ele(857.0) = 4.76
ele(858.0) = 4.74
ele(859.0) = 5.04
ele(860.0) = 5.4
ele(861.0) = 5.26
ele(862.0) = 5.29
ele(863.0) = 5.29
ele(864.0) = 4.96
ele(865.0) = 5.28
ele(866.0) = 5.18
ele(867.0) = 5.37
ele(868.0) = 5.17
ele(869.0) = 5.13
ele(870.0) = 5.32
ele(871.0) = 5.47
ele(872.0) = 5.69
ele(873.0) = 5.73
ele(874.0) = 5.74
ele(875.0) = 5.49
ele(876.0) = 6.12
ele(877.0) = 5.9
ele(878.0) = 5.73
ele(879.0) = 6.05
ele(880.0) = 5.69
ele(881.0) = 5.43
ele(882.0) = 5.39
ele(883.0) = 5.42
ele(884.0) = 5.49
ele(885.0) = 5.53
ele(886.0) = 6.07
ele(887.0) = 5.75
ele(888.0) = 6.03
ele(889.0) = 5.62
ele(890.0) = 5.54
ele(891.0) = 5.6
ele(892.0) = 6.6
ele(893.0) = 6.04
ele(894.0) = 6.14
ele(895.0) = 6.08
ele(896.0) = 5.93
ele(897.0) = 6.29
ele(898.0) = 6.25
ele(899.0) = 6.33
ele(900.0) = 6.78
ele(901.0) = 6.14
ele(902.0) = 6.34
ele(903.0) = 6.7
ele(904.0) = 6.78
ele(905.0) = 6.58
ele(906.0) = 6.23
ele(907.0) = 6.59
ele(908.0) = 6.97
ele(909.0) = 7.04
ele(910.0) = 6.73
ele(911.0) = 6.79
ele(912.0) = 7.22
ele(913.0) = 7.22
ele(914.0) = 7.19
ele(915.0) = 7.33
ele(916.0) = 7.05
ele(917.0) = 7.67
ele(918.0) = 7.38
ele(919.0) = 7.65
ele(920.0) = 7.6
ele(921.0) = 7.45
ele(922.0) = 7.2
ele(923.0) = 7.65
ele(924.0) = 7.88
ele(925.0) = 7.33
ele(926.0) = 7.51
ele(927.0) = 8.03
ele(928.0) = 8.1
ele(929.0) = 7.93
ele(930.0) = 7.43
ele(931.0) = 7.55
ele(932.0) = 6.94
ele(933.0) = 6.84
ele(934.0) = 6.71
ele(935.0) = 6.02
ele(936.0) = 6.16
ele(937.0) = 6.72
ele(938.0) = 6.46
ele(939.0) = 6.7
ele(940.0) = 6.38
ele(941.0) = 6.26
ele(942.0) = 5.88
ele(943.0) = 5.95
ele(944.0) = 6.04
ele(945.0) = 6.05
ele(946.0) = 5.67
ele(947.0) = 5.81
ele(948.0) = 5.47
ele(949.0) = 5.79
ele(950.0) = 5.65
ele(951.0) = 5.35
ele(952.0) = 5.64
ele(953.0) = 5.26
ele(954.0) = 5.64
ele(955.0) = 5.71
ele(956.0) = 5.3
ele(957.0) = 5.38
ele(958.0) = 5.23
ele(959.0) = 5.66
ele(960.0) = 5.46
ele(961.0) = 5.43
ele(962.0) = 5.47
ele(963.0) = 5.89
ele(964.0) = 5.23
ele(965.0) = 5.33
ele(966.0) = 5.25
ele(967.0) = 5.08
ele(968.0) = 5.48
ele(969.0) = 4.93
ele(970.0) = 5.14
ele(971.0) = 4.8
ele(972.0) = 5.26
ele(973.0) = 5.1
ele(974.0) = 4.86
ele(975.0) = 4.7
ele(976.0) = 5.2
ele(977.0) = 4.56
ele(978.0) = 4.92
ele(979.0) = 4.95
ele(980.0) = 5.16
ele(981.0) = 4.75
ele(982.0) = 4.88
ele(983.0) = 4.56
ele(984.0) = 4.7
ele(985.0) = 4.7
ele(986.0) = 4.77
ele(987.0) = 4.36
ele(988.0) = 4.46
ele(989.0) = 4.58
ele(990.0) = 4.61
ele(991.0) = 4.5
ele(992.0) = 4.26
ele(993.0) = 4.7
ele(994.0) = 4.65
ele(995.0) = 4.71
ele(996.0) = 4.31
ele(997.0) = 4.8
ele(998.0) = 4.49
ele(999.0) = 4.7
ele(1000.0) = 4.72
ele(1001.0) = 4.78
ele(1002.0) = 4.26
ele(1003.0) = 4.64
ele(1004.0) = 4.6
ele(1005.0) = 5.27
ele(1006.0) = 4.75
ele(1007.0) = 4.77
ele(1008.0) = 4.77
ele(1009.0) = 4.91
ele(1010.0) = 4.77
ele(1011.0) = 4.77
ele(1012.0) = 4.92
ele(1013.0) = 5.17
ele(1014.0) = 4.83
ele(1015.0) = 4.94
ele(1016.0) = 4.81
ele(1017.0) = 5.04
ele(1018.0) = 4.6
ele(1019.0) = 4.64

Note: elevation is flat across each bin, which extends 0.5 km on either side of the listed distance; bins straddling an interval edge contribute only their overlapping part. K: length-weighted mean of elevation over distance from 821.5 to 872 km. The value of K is 4.4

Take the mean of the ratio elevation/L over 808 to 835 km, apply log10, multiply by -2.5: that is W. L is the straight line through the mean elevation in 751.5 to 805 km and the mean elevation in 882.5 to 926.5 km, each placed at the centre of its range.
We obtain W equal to 0.138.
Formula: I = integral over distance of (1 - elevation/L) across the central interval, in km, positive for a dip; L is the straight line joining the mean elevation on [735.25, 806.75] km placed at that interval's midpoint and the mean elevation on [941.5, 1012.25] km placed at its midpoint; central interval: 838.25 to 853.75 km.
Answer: 4.7 km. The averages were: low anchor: 4.94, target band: 3.49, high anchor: 5.06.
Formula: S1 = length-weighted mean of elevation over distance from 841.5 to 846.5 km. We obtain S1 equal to 3.24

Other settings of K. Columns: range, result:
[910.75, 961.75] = 6.56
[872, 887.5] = 5.7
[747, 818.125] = 5.03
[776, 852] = 4.66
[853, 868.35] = 5.03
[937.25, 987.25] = 5.38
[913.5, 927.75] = 7.5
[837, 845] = 3.38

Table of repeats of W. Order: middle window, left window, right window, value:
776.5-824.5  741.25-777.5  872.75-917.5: 0.03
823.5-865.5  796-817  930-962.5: 0.27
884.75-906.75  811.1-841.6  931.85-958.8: -0.15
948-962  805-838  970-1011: -0.16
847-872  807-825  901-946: 0.24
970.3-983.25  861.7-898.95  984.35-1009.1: -0.02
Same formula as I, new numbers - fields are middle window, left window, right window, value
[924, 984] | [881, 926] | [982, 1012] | -2.7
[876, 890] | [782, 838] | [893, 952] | 0.9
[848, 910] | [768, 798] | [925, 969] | 0.9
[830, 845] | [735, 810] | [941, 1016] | 4.0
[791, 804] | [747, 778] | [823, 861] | -1.5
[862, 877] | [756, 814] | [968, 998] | -1.5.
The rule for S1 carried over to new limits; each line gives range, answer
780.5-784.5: 5.09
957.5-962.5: 5.45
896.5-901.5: 6.36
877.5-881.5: 5.72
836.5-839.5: 3.63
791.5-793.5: 5.17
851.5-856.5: 4.45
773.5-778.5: 4.91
